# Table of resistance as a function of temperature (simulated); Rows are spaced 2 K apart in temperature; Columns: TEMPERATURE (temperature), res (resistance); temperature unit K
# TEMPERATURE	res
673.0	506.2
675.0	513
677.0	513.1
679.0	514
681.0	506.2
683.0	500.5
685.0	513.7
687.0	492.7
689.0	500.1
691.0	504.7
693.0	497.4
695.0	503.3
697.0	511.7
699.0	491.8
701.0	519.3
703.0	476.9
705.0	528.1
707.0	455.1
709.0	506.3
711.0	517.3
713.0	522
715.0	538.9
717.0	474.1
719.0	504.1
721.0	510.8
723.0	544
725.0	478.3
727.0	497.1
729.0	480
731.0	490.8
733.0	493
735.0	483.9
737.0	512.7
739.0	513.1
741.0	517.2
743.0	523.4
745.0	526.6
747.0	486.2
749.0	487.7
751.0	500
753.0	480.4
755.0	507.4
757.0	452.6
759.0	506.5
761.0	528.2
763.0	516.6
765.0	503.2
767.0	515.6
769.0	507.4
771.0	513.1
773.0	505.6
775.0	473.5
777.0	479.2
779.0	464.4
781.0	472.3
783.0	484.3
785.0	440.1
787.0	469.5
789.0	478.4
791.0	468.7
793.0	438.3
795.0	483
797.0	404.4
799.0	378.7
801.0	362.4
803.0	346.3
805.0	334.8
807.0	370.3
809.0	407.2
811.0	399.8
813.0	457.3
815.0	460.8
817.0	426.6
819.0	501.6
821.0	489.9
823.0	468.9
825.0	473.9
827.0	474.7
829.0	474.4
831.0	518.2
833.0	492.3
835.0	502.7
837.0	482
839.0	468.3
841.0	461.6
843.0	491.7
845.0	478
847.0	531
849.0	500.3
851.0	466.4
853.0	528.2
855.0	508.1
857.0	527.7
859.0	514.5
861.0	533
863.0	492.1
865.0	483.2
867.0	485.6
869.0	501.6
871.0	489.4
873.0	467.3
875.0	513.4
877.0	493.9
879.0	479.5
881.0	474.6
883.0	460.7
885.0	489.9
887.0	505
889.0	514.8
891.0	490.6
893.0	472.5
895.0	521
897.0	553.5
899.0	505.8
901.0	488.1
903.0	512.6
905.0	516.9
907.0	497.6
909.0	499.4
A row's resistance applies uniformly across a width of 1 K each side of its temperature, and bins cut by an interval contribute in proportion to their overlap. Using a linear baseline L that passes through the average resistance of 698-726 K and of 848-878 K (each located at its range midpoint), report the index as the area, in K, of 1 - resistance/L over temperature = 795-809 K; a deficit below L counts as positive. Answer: 3.5 K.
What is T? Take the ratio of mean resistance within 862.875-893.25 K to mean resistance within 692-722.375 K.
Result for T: 0.97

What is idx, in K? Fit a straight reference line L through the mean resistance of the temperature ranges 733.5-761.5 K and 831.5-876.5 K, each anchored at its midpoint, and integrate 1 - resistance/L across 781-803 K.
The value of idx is 2.70 K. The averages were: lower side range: 501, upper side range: 497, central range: 438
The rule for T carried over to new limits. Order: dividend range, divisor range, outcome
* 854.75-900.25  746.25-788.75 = 1.02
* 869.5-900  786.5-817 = 1.19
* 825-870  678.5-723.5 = 0.98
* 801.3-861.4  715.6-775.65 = 0.93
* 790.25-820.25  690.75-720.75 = 0.83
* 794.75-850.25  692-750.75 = 0.90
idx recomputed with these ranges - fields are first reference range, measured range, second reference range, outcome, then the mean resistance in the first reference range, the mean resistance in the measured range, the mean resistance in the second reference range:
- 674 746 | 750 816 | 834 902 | 5.7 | 505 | 458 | 496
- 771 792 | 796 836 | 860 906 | 3.8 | 475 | 437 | 498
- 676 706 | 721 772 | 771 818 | -3.8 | 505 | 503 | 437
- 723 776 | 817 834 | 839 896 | 0.5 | 501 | 483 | 495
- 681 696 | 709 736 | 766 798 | -0.6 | 502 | 503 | 475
